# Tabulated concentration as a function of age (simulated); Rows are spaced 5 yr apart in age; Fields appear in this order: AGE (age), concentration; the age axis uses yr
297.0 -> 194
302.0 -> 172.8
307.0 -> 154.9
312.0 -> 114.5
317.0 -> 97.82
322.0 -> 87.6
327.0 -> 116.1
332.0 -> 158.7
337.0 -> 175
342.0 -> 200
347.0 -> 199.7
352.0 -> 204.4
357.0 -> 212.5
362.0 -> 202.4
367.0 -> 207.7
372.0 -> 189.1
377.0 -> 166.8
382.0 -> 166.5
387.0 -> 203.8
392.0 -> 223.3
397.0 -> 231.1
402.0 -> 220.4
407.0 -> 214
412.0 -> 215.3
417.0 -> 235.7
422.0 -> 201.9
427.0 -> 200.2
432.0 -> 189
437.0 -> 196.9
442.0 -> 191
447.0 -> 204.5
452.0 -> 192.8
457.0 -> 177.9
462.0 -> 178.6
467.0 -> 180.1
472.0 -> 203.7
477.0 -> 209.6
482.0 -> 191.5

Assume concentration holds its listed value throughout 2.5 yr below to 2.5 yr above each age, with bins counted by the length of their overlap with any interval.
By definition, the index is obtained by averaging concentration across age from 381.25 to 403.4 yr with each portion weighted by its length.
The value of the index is 212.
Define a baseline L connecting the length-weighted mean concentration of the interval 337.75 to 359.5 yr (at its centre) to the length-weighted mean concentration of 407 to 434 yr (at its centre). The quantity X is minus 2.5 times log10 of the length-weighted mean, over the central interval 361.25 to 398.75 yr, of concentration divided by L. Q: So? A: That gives 0.04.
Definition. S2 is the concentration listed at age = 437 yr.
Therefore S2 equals 196.9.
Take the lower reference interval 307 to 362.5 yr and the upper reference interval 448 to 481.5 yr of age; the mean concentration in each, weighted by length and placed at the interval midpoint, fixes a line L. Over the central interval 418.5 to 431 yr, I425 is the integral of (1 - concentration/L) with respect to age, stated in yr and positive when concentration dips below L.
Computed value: -1.5 yr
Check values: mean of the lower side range 159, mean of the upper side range 191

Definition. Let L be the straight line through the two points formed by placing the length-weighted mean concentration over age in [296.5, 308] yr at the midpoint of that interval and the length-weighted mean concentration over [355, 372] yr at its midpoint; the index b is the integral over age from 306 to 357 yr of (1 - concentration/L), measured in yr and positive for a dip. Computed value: 9.6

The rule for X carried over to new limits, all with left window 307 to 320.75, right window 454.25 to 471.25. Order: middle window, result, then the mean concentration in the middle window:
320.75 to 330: 0.11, 107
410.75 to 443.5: -0.23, 204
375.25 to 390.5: -0.25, 183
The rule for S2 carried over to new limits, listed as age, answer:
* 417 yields 235.7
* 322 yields 87.6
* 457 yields 177.9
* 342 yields 200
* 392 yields 223.3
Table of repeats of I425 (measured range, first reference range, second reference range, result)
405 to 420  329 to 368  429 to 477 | -2.25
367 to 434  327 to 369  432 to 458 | -4.48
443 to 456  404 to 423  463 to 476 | 0.40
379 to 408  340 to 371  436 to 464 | -1.57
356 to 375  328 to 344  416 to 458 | -2.34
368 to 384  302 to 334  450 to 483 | -2.89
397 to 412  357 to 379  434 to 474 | -2.06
